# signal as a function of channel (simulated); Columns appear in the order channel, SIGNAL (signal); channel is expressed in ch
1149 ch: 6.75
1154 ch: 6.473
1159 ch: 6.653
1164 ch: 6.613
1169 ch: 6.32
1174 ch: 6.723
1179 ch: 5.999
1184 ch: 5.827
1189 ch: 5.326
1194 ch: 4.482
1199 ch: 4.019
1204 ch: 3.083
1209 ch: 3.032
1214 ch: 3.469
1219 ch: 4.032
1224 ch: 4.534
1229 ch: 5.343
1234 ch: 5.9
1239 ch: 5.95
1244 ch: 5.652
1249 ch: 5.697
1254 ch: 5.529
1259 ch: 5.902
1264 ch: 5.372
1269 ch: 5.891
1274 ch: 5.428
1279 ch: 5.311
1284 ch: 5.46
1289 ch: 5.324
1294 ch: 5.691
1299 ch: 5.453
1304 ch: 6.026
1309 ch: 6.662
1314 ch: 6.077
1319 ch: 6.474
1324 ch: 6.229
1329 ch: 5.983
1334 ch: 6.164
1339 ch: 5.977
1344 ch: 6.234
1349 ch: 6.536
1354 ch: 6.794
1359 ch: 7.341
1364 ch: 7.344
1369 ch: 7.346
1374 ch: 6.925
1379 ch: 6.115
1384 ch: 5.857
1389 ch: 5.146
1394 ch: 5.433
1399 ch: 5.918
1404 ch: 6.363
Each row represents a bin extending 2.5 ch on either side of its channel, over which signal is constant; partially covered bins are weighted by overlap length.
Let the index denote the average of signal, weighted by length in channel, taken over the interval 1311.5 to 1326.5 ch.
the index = 6.26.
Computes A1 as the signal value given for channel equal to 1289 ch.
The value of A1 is 5.324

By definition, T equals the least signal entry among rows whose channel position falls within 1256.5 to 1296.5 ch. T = 5.311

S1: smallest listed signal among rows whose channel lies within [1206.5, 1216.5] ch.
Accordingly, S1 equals 3.032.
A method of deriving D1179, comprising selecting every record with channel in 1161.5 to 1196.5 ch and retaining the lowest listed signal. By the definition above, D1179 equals 4.482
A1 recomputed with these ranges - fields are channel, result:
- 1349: 6.536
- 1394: 5.433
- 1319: 6.474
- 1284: 5.46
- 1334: 6.164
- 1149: 6.75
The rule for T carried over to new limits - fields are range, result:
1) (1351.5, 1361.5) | 6.794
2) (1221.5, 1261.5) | 4.534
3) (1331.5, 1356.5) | 5.977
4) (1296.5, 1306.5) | 5.453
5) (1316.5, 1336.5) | 5.983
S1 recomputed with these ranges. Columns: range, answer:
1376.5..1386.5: 5.857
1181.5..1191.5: 5.326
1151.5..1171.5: 6.32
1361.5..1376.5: 6.925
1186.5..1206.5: 3.083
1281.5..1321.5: 5.324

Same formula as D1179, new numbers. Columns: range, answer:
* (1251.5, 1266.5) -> 5.372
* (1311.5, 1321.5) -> 6.077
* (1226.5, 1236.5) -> 5.343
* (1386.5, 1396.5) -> 5.146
